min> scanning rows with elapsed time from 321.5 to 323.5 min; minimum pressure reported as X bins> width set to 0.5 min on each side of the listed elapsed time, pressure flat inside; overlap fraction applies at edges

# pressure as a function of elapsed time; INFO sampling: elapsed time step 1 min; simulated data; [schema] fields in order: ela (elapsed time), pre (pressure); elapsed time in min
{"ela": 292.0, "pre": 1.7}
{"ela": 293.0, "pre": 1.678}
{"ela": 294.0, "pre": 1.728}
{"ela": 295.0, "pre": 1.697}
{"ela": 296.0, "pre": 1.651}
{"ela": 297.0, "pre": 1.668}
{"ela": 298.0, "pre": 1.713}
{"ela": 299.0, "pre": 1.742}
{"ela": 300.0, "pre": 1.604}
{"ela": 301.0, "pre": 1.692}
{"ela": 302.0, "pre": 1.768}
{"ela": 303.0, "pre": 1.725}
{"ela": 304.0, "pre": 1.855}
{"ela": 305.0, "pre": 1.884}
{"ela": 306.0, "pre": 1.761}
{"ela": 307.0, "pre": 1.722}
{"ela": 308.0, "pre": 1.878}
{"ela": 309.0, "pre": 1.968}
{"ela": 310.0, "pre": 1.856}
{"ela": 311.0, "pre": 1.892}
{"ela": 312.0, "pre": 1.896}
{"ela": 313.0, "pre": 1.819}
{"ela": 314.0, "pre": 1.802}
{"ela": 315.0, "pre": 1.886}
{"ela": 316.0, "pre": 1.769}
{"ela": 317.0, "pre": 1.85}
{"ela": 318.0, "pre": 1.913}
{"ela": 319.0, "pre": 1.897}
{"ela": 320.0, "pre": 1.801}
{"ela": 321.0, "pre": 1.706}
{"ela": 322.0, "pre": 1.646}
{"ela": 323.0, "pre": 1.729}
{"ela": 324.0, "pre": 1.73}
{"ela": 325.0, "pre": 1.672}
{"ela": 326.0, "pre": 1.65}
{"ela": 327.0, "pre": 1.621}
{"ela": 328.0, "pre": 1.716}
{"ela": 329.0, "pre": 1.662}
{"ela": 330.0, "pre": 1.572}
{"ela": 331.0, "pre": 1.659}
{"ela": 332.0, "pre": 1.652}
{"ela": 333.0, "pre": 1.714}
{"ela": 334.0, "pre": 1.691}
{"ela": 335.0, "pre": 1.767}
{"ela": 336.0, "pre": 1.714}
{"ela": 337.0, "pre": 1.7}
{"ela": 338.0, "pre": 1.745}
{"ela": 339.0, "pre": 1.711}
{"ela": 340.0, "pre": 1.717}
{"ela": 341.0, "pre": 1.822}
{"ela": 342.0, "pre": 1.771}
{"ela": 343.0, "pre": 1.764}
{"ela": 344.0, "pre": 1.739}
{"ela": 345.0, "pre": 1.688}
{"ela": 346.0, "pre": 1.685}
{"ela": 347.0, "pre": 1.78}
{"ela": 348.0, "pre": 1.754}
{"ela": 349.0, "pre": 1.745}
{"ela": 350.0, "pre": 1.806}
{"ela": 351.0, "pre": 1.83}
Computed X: 1.646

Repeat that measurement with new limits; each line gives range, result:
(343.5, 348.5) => 1.685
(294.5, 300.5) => 1.604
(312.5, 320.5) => 1.769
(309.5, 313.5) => 1.819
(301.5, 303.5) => 1.725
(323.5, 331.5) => 1.572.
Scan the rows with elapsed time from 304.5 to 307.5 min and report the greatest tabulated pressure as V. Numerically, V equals 1.884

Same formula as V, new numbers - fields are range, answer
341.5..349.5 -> 1.78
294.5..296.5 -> 1.697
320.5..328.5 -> 1.73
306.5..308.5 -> 1.878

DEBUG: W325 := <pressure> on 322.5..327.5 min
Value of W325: 1.68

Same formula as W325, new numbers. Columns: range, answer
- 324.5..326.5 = 1.66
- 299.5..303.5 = 1.7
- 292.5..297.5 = 1.68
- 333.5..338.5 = 1.72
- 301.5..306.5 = 1.8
